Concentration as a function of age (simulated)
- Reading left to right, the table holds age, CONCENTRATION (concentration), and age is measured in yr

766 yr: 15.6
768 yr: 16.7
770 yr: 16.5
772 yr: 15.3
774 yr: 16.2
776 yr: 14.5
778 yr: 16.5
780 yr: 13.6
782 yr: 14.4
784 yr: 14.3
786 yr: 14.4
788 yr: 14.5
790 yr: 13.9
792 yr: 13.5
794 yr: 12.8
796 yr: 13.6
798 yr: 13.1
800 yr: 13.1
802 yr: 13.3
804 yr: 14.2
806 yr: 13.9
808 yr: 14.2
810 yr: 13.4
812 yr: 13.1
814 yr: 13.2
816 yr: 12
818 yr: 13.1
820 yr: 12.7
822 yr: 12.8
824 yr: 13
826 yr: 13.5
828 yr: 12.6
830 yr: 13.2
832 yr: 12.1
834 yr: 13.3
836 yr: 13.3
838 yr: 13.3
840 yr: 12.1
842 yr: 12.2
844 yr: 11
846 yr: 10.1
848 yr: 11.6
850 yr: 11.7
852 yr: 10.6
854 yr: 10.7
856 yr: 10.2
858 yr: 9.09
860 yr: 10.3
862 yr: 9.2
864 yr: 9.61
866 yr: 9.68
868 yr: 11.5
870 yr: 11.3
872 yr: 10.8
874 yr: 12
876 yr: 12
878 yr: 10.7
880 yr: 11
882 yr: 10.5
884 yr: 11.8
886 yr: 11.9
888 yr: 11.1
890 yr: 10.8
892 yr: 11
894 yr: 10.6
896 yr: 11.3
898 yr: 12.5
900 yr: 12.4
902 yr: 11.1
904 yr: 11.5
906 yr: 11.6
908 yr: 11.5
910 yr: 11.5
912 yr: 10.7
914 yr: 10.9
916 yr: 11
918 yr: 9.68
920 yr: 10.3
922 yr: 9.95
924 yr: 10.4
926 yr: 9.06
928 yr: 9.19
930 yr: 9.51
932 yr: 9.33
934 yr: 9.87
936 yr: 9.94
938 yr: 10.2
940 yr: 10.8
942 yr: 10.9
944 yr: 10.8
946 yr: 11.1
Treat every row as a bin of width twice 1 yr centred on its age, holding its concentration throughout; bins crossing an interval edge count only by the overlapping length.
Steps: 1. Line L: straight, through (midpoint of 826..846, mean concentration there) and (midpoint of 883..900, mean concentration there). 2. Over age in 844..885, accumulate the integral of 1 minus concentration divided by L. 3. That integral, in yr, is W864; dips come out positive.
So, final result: 4.17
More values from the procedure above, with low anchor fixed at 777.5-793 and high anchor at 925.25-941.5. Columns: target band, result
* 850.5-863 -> 2.1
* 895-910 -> -1.3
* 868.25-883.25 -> 0.4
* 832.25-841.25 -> -0.1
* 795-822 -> 0.6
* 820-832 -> 0.1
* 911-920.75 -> -0.2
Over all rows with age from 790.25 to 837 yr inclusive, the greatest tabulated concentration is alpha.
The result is 14.2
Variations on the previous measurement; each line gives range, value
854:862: 10.7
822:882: 13.5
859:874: 12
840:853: 12.2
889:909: 12.5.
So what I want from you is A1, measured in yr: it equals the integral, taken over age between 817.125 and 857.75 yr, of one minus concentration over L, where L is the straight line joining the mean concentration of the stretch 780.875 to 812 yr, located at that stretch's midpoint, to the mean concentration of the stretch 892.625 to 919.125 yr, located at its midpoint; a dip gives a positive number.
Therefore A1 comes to 2.3 yr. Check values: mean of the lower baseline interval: 13.8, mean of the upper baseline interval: 11.2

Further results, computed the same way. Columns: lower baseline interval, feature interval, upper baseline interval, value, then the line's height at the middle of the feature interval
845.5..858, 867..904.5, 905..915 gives -1.2 yr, 11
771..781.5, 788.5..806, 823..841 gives 1.0 yr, 14.3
